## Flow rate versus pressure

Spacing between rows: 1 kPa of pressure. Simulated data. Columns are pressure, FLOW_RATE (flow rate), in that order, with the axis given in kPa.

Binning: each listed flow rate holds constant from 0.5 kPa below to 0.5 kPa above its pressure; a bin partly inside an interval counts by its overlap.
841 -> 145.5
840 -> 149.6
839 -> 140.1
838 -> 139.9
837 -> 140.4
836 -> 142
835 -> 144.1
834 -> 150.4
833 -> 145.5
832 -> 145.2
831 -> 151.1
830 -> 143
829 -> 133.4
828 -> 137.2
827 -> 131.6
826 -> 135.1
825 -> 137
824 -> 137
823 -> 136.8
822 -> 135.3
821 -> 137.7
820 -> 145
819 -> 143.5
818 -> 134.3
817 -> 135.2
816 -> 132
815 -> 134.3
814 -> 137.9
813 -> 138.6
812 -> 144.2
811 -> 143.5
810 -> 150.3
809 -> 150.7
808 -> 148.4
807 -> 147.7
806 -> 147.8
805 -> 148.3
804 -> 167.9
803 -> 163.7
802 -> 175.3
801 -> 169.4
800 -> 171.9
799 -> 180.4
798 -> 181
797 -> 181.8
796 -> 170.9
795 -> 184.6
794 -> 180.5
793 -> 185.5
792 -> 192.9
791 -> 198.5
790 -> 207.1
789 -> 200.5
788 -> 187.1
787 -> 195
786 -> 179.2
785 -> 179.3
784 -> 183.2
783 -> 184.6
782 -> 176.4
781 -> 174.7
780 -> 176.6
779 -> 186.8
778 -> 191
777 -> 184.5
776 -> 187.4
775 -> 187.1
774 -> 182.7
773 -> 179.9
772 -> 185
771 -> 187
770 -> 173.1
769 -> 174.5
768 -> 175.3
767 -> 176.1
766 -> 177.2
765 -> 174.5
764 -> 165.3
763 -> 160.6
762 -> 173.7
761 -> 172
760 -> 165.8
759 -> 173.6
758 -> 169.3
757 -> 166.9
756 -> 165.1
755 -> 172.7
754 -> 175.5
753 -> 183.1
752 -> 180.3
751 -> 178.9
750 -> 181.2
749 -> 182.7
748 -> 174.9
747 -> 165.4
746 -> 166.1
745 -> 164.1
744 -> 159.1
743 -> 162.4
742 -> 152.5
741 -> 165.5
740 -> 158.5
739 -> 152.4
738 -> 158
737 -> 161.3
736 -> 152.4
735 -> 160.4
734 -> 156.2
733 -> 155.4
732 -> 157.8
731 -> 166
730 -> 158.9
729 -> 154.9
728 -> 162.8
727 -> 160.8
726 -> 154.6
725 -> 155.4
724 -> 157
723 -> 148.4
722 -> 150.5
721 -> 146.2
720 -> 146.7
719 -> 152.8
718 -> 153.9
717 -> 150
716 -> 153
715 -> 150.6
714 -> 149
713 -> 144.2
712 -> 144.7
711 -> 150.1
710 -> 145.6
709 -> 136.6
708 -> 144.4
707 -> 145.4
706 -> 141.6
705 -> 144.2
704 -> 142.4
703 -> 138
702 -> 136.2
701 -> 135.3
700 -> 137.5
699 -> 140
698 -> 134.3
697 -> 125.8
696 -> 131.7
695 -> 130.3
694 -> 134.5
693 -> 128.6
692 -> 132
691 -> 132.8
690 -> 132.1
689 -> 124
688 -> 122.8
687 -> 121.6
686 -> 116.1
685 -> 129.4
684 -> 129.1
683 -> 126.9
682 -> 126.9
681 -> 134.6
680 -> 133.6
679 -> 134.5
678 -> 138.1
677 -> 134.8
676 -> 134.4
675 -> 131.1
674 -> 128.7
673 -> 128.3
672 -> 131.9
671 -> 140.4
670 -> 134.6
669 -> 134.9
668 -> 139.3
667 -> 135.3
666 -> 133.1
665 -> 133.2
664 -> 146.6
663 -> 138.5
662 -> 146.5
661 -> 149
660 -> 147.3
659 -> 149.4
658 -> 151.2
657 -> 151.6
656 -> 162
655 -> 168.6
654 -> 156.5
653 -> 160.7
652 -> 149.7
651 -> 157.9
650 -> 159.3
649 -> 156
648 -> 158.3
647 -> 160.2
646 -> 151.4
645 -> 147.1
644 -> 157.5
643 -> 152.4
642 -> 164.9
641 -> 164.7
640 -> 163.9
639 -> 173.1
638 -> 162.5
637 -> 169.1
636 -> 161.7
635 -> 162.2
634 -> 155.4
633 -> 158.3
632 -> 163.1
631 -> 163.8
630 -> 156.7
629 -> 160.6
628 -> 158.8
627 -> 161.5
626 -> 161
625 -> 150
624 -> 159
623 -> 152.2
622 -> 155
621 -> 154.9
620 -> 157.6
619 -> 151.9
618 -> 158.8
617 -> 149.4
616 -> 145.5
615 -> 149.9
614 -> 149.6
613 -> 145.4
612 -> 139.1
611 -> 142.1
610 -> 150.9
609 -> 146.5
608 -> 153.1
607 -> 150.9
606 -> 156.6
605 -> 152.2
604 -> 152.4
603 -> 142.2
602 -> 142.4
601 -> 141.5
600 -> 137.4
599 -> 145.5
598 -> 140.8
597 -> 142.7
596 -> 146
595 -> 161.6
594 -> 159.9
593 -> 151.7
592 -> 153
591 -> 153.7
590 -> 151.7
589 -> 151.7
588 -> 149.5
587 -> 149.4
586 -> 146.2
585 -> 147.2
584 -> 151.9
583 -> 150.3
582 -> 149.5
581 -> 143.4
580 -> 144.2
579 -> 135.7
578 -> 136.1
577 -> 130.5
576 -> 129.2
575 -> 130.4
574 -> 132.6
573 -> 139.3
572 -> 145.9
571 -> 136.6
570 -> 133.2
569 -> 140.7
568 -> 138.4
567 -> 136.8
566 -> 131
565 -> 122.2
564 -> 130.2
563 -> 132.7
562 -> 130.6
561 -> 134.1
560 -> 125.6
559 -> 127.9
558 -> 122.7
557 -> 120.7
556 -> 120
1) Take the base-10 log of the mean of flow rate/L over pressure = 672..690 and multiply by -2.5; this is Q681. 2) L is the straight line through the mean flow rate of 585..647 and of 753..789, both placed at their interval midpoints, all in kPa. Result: 0.26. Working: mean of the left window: 153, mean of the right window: 178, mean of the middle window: 129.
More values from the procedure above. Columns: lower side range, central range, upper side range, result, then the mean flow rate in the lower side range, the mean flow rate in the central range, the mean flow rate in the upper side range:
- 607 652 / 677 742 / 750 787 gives 0.173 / 156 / 144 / 177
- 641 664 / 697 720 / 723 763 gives 0.122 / 154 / 144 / 165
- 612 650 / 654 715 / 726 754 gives 0.167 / 157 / 138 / 164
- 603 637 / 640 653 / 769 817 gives -0.001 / 154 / 157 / 172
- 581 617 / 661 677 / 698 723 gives 0.077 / 149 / 136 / 145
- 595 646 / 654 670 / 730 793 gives 0.099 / 154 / 146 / 174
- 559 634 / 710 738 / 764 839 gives 0.021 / 146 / 154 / 163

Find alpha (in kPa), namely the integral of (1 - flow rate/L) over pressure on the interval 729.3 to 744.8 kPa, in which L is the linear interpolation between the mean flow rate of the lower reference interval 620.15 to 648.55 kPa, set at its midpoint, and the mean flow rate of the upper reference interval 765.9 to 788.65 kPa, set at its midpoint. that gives 1.5 kPa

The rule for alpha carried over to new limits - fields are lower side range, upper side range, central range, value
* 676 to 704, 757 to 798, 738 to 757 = -0.53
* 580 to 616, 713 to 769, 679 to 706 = 4.48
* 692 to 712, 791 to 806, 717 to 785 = -4.88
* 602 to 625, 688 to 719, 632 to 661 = -2.32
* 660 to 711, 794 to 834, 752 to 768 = -3.14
